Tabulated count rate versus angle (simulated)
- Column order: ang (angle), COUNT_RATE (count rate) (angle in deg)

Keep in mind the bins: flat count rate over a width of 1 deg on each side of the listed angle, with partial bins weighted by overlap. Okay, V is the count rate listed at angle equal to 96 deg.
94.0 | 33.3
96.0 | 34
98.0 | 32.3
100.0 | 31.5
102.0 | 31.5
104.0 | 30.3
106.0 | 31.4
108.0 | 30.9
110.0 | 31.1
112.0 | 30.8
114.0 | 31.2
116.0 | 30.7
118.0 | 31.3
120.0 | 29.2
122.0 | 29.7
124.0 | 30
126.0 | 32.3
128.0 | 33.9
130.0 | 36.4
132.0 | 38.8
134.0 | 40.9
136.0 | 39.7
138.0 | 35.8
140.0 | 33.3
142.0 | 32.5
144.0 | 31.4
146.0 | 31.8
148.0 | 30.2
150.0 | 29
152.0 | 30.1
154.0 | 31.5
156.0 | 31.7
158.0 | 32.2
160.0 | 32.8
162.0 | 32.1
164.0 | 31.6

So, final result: 34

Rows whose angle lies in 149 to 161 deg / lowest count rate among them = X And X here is 29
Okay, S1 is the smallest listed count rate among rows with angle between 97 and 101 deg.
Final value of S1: 31.5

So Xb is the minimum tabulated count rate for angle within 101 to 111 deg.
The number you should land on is 30.3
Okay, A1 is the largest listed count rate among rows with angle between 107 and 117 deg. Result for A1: 31.2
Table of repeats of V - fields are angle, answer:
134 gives 40.9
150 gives 29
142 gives 32.5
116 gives 30.7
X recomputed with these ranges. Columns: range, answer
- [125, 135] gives 32.3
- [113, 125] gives 29.2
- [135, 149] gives 30.2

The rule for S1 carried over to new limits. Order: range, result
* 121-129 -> 29.7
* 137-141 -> 33.3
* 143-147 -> 31.4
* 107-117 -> 30.7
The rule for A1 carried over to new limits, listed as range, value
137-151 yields 35.8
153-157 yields 31.7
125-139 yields 40.9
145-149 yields 31.8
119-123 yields 29.7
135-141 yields 39.7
